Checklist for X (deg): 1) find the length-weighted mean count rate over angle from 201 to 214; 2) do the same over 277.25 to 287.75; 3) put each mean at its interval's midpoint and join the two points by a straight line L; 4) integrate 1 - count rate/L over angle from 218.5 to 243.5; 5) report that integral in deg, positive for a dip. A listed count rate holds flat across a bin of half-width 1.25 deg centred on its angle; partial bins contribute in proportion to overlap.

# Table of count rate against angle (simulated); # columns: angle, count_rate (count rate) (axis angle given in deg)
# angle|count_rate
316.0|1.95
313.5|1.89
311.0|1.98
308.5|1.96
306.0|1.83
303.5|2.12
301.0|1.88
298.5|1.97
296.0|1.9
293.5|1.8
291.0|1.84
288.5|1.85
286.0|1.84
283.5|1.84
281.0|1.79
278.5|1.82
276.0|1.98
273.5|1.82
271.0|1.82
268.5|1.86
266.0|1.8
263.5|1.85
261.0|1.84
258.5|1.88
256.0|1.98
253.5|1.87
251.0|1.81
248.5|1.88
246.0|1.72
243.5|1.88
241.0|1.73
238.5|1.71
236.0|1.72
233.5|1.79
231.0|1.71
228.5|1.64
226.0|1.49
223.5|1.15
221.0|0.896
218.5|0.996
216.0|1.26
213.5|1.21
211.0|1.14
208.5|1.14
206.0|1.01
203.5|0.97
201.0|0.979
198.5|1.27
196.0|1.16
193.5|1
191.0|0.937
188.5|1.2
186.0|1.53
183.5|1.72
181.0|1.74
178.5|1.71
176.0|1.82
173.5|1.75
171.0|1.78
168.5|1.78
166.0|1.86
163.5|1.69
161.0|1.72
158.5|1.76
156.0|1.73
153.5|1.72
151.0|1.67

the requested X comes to -3.9 deg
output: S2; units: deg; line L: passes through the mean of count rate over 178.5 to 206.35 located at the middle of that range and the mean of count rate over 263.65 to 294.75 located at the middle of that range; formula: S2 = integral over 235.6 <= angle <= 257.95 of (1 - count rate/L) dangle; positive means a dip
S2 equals -2.7 deg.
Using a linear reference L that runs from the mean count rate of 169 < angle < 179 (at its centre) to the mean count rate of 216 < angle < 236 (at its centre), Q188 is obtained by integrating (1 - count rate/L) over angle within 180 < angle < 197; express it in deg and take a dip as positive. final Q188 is 3.5 deg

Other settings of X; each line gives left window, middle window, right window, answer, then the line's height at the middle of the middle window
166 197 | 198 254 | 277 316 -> 8.3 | 1.67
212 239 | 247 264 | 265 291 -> -2.2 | 1.65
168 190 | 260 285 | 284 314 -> 0.1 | 1.85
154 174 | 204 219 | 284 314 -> 5.7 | 1.81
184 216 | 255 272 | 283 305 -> -2.2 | 1.65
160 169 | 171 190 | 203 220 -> -1.2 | 1.54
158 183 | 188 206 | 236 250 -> 7.2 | 1.77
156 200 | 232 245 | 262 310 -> -0.2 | 1.73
